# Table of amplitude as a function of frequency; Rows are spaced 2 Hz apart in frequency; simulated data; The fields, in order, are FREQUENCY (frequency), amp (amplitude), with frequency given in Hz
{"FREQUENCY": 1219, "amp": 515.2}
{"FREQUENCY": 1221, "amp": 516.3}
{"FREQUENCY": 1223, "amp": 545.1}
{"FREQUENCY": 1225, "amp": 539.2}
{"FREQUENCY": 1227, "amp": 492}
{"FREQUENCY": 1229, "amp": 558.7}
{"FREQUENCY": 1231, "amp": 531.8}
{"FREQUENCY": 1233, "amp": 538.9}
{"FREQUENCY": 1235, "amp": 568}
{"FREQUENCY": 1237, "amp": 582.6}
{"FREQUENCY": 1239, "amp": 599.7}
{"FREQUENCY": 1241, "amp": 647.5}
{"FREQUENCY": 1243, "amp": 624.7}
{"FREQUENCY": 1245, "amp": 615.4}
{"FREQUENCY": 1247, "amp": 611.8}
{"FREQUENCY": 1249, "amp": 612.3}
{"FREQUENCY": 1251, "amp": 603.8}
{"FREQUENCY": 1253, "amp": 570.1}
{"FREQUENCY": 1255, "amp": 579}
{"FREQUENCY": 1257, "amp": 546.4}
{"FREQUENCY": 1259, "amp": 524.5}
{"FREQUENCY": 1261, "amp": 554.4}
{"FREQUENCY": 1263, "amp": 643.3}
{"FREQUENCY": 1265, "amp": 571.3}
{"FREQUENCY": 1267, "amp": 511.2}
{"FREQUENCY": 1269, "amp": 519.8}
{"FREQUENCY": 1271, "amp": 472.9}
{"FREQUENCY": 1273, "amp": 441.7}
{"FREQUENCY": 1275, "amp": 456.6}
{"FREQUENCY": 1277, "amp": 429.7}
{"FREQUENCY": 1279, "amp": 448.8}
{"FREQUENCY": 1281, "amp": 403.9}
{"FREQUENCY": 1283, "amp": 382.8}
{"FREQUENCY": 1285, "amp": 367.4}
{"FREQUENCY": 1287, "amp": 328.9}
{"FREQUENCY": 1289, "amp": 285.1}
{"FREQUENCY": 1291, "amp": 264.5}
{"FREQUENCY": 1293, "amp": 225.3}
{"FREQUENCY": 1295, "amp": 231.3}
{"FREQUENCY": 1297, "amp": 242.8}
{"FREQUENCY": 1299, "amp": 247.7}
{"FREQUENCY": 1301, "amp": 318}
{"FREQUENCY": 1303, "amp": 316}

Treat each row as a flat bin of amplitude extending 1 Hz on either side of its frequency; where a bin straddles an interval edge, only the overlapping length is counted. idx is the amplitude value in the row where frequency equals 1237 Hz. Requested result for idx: 582.6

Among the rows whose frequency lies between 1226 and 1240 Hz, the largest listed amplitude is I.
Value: 599.7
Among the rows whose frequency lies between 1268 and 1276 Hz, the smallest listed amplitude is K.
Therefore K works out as 441.7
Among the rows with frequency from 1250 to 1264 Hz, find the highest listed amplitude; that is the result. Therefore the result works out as 643.3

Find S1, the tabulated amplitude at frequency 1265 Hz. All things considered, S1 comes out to 571.3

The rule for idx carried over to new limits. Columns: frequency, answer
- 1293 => 225.3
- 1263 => 643.3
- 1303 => 316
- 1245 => 615.4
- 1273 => 441.7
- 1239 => 599.7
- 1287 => 328.9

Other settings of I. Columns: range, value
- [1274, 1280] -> 456.6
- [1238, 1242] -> 647.5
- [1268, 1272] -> 519.8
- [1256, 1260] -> 546.4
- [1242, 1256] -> 624.7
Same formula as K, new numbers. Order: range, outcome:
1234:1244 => 568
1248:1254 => 570.1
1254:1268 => 511.2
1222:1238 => 492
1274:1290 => 285.1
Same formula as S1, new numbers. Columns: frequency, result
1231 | 531.8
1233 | 538.9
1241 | 647.5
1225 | 539.2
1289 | 285.1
